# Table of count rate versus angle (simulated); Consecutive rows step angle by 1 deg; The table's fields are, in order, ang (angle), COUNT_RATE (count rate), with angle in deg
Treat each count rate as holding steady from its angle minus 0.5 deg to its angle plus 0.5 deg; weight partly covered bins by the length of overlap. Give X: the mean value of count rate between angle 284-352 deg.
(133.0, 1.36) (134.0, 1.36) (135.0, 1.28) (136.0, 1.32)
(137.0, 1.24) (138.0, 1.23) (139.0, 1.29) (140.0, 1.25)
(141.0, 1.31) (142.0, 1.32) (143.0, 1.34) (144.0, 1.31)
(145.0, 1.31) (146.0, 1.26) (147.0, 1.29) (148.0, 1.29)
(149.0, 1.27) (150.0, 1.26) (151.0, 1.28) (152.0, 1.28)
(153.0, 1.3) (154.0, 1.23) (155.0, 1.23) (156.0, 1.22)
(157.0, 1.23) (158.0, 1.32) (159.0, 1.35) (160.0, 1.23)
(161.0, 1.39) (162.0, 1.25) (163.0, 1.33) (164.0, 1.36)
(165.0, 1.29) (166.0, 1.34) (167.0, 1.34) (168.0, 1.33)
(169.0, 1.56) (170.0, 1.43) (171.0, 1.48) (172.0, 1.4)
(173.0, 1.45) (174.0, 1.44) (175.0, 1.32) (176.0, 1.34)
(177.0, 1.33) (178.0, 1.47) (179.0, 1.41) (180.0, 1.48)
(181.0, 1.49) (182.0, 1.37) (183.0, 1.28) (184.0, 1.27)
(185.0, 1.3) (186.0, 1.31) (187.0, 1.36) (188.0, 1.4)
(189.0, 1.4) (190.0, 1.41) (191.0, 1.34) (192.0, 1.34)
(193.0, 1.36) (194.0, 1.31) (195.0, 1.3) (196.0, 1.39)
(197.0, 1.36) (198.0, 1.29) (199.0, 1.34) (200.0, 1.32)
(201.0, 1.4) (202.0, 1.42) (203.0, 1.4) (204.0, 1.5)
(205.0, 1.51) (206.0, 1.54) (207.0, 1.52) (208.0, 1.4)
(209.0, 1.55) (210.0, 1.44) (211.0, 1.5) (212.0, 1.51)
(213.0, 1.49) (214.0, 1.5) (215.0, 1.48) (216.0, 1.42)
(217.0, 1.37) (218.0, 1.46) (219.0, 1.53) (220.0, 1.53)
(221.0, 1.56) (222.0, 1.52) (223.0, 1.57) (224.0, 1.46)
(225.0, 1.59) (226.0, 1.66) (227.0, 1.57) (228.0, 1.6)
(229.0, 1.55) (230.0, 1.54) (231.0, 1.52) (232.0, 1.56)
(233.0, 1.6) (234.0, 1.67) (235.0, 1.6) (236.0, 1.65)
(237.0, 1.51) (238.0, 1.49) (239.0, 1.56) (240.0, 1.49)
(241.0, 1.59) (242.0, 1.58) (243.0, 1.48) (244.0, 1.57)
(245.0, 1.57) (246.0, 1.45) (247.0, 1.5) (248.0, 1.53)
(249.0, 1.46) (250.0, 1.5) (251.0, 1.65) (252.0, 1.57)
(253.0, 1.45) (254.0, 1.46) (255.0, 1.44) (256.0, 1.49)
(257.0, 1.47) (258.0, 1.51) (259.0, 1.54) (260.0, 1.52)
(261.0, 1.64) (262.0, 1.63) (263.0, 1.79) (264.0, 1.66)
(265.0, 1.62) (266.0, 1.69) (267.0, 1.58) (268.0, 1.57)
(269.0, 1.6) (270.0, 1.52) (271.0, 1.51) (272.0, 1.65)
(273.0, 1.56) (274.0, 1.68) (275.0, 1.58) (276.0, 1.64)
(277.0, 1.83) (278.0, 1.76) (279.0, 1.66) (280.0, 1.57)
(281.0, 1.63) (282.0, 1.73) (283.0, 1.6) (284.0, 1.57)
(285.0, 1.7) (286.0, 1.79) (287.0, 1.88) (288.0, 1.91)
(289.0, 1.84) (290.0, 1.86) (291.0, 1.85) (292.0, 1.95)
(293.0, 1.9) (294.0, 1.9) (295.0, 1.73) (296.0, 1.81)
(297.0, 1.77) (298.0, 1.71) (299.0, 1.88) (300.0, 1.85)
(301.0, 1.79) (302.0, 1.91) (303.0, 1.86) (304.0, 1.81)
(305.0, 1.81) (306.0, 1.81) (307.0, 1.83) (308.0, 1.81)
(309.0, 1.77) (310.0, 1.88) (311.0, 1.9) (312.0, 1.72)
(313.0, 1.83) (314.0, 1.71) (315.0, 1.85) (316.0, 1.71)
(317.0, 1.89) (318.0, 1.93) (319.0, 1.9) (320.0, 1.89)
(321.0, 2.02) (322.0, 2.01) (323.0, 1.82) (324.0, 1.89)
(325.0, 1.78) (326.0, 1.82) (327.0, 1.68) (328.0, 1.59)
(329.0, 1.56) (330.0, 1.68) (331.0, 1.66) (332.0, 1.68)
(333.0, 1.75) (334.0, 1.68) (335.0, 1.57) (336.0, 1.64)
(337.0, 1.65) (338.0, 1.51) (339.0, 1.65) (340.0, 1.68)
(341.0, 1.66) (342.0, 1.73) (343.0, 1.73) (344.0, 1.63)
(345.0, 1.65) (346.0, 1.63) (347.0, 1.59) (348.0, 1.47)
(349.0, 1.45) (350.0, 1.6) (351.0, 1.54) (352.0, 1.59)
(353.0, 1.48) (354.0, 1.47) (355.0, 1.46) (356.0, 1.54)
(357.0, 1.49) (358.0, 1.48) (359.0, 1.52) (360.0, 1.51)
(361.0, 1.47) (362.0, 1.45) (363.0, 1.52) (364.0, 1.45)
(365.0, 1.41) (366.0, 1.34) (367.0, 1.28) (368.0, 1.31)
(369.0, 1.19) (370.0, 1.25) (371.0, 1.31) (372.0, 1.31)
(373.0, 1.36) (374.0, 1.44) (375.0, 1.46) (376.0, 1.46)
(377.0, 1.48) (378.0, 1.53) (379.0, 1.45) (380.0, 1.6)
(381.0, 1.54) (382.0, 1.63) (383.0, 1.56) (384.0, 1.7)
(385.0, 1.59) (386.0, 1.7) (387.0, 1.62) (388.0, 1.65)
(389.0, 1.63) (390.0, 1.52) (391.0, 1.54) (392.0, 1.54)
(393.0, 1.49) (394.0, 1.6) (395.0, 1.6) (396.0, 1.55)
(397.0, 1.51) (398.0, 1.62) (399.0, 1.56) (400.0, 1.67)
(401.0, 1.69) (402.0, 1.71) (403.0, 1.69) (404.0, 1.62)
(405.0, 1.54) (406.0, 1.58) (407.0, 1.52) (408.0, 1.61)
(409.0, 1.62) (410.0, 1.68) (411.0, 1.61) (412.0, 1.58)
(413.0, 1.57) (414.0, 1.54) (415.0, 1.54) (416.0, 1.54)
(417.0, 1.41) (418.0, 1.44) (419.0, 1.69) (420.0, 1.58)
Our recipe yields 1.76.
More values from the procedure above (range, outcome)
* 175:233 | 1.44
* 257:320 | 1.74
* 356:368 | 1.45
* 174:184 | 1.38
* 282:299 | 1.8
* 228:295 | 1.62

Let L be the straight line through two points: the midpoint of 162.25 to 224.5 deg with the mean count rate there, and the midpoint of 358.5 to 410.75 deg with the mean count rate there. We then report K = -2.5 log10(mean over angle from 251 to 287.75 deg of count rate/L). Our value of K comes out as -0.11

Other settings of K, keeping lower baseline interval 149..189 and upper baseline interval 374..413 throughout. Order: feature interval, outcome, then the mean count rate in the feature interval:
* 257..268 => -0.12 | 1.61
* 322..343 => -0.12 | 1.69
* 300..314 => -0.22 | 1.82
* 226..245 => -0.11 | 1.57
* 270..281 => -0.13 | 1.64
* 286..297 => -0.25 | 1.86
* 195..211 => -0.03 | 1.42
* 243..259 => -0.06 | 1.51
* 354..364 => 0.04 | 1.49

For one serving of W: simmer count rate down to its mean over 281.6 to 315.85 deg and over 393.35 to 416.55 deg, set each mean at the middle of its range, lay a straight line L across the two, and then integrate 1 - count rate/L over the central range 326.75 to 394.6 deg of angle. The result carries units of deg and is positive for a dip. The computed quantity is 5.94 deg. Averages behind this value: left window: 1.81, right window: 1.6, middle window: 1.54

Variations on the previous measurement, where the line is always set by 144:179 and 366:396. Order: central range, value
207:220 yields -1.0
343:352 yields -0.7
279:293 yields -3.3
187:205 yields -0.2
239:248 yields -0.9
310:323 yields -3.8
